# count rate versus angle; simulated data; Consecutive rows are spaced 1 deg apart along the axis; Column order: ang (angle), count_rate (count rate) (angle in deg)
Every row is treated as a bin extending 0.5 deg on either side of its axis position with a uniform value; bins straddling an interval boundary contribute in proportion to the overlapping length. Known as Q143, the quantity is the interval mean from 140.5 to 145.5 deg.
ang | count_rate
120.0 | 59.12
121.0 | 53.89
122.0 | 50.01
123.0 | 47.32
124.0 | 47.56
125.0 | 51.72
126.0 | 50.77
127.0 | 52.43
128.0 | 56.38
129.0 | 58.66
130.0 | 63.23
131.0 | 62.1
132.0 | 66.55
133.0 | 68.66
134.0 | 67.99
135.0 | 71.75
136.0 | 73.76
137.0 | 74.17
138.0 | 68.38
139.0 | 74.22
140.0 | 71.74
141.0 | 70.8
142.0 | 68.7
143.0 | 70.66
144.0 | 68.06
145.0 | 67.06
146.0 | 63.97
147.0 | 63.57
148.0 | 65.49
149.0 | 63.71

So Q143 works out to 69.1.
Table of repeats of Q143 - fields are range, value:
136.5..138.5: 71.3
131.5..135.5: 68.7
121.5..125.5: 49.2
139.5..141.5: 71.3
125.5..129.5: 54.6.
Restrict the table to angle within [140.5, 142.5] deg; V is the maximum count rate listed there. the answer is 70.8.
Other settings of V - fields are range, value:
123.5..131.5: 63.23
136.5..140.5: 74.22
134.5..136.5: 73.76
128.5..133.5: 68.66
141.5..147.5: 70.66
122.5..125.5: 51.72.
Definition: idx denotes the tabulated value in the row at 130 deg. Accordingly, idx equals 63.23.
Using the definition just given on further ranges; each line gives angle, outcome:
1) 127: 52.43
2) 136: 73.76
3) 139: 74.22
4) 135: 71.75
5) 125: 51.72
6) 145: 67.06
